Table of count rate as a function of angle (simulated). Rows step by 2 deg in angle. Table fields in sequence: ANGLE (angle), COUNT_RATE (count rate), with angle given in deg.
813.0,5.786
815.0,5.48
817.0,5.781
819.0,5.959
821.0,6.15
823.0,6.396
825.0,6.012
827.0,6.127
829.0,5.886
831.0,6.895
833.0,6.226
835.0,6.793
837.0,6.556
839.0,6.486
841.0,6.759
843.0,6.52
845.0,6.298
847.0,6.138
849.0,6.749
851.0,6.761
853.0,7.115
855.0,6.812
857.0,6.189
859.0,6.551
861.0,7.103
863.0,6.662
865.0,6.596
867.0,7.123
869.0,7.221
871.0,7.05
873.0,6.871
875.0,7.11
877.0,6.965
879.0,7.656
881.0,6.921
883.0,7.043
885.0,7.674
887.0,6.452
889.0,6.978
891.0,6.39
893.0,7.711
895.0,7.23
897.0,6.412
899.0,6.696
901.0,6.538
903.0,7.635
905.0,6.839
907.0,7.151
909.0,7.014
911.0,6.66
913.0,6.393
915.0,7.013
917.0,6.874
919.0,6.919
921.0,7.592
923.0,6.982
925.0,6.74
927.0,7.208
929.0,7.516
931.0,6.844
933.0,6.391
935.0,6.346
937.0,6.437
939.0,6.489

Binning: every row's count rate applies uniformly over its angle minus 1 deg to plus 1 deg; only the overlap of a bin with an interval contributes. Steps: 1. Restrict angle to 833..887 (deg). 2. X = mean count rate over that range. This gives 6.82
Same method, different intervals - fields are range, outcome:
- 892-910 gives 7.03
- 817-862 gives 6.46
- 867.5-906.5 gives 7.02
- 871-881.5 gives 7.11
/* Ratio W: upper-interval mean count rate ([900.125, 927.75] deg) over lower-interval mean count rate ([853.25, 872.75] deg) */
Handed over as 1.02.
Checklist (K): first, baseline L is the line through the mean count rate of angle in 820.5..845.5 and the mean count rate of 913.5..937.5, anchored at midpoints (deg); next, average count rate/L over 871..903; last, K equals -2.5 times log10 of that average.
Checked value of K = -0.05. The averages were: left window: 6.4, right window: 6.9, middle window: 7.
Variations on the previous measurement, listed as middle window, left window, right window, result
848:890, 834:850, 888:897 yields -0.023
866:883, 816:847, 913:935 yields -0.079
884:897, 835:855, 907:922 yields -0.030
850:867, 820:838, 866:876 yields 0.017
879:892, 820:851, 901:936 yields -0.038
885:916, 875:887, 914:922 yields 0.036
